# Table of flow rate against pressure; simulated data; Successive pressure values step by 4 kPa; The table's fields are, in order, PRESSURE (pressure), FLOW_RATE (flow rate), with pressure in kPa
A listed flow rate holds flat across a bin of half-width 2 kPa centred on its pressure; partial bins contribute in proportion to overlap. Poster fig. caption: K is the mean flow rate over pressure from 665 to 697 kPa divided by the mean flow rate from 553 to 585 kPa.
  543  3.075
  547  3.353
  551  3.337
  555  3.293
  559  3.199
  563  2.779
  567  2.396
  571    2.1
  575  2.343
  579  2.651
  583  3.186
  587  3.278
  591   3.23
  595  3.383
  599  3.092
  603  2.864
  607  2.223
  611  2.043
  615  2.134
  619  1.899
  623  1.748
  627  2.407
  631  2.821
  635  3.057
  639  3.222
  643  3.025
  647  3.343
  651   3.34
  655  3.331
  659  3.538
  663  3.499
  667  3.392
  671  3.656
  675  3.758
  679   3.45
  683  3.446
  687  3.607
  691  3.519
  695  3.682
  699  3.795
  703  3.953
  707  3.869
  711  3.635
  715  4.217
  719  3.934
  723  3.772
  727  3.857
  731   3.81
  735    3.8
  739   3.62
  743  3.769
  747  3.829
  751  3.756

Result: 1.3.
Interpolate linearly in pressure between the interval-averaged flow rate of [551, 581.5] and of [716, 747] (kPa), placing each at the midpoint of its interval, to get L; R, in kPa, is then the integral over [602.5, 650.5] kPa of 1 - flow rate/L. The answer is 8.5 kPa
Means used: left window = 2.73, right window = 3.81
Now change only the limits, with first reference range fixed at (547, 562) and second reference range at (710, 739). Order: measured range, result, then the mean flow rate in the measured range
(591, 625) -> 9.5 kPa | 2.47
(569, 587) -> 3.7 kPa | 2.65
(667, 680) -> 0.3 kPa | 3.6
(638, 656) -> 1.7 kPa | 3.25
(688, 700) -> 0.3 kPa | 3.65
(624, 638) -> 3.2 kPa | 2.72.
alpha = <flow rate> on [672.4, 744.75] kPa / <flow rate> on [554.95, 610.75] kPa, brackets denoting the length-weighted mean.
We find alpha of 1.33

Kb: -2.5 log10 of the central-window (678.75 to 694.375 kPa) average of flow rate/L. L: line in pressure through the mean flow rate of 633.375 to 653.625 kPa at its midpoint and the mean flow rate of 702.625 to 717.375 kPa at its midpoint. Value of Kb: 0.04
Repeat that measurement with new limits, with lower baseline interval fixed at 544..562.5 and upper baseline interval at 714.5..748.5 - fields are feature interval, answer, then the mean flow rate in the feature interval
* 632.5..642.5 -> 0.14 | 3.11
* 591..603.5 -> 0.07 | 3.16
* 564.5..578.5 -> 0.38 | 2.34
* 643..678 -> 0.04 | 3.46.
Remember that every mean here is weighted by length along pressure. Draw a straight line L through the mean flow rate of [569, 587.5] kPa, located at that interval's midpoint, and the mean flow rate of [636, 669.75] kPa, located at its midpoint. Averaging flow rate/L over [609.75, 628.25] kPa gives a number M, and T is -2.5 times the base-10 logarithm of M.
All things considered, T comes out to 0.434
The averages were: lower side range 2.67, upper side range 3.34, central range 2.03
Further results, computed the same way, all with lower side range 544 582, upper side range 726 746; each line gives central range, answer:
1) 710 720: -0.09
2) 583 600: -0.09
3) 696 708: -0.08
